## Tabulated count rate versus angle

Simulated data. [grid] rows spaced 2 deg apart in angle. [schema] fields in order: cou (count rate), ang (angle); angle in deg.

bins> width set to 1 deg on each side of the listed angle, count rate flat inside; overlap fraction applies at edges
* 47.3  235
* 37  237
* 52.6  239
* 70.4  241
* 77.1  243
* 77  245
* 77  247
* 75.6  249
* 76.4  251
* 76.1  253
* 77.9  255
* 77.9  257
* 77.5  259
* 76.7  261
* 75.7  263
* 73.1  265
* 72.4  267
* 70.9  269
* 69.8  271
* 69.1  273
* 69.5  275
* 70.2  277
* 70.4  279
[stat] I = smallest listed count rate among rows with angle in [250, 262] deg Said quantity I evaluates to 76.1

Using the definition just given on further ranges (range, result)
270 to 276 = 69.1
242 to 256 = 75.6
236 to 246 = 37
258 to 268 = 72.4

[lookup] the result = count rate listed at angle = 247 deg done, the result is 77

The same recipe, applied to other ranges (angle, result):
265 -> 73.1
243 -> 77.1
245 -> 77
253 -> 76.1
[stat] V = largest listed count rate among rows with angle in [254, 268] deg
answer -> 77.9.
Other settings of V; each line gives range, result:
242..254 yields 77.1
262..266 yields 75.7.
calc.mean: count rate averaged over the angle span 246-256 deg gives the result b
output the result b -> 76.6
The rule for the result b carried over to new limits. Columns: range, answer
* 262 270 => 73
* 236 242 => 53.3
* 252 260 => 77.3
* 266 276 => 70.3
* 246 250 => 76.3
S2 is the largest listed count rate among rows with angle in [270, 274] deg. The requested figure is 69.8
